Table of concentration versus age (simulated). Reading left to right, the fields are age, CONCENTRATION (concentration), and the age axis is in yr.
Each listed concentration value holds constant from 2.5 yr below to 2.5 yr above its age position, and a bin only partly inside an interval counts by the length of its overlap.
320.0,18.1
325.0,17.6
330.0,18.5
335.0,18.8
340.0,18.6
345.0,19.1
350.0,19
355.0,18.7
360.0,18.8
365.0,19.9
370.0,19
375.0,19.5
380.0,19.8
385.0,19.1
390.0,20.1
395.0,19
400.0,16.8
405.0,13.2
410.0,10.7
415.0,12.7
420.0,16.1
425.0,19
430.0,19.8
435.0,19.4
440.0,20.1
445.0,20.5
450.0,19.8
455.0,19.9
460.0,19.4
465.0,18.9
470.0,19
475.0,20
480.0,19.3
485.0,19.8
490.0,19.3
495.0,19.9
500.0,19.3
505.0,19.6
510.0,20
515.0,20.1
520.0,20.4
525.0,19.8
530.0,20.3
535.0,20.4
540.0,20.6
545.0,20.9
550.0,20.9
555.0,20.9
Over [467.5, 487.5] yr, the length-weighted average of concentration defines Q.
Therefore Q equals 19.5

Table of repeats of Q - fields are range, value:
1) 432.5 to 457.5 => 19.9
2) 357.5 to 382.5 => 19.4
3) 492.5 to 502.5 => 19.6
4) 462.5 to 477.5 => 19.3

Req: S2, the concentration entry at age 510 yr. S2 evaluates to 20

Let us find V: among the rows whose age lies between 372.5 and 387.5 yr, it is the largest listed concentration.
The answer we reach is 19.8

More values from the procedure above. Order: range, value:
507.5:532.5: 20.4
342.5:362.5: 19.1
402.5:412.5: 13.2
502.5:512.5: 20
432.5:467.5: 20.5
